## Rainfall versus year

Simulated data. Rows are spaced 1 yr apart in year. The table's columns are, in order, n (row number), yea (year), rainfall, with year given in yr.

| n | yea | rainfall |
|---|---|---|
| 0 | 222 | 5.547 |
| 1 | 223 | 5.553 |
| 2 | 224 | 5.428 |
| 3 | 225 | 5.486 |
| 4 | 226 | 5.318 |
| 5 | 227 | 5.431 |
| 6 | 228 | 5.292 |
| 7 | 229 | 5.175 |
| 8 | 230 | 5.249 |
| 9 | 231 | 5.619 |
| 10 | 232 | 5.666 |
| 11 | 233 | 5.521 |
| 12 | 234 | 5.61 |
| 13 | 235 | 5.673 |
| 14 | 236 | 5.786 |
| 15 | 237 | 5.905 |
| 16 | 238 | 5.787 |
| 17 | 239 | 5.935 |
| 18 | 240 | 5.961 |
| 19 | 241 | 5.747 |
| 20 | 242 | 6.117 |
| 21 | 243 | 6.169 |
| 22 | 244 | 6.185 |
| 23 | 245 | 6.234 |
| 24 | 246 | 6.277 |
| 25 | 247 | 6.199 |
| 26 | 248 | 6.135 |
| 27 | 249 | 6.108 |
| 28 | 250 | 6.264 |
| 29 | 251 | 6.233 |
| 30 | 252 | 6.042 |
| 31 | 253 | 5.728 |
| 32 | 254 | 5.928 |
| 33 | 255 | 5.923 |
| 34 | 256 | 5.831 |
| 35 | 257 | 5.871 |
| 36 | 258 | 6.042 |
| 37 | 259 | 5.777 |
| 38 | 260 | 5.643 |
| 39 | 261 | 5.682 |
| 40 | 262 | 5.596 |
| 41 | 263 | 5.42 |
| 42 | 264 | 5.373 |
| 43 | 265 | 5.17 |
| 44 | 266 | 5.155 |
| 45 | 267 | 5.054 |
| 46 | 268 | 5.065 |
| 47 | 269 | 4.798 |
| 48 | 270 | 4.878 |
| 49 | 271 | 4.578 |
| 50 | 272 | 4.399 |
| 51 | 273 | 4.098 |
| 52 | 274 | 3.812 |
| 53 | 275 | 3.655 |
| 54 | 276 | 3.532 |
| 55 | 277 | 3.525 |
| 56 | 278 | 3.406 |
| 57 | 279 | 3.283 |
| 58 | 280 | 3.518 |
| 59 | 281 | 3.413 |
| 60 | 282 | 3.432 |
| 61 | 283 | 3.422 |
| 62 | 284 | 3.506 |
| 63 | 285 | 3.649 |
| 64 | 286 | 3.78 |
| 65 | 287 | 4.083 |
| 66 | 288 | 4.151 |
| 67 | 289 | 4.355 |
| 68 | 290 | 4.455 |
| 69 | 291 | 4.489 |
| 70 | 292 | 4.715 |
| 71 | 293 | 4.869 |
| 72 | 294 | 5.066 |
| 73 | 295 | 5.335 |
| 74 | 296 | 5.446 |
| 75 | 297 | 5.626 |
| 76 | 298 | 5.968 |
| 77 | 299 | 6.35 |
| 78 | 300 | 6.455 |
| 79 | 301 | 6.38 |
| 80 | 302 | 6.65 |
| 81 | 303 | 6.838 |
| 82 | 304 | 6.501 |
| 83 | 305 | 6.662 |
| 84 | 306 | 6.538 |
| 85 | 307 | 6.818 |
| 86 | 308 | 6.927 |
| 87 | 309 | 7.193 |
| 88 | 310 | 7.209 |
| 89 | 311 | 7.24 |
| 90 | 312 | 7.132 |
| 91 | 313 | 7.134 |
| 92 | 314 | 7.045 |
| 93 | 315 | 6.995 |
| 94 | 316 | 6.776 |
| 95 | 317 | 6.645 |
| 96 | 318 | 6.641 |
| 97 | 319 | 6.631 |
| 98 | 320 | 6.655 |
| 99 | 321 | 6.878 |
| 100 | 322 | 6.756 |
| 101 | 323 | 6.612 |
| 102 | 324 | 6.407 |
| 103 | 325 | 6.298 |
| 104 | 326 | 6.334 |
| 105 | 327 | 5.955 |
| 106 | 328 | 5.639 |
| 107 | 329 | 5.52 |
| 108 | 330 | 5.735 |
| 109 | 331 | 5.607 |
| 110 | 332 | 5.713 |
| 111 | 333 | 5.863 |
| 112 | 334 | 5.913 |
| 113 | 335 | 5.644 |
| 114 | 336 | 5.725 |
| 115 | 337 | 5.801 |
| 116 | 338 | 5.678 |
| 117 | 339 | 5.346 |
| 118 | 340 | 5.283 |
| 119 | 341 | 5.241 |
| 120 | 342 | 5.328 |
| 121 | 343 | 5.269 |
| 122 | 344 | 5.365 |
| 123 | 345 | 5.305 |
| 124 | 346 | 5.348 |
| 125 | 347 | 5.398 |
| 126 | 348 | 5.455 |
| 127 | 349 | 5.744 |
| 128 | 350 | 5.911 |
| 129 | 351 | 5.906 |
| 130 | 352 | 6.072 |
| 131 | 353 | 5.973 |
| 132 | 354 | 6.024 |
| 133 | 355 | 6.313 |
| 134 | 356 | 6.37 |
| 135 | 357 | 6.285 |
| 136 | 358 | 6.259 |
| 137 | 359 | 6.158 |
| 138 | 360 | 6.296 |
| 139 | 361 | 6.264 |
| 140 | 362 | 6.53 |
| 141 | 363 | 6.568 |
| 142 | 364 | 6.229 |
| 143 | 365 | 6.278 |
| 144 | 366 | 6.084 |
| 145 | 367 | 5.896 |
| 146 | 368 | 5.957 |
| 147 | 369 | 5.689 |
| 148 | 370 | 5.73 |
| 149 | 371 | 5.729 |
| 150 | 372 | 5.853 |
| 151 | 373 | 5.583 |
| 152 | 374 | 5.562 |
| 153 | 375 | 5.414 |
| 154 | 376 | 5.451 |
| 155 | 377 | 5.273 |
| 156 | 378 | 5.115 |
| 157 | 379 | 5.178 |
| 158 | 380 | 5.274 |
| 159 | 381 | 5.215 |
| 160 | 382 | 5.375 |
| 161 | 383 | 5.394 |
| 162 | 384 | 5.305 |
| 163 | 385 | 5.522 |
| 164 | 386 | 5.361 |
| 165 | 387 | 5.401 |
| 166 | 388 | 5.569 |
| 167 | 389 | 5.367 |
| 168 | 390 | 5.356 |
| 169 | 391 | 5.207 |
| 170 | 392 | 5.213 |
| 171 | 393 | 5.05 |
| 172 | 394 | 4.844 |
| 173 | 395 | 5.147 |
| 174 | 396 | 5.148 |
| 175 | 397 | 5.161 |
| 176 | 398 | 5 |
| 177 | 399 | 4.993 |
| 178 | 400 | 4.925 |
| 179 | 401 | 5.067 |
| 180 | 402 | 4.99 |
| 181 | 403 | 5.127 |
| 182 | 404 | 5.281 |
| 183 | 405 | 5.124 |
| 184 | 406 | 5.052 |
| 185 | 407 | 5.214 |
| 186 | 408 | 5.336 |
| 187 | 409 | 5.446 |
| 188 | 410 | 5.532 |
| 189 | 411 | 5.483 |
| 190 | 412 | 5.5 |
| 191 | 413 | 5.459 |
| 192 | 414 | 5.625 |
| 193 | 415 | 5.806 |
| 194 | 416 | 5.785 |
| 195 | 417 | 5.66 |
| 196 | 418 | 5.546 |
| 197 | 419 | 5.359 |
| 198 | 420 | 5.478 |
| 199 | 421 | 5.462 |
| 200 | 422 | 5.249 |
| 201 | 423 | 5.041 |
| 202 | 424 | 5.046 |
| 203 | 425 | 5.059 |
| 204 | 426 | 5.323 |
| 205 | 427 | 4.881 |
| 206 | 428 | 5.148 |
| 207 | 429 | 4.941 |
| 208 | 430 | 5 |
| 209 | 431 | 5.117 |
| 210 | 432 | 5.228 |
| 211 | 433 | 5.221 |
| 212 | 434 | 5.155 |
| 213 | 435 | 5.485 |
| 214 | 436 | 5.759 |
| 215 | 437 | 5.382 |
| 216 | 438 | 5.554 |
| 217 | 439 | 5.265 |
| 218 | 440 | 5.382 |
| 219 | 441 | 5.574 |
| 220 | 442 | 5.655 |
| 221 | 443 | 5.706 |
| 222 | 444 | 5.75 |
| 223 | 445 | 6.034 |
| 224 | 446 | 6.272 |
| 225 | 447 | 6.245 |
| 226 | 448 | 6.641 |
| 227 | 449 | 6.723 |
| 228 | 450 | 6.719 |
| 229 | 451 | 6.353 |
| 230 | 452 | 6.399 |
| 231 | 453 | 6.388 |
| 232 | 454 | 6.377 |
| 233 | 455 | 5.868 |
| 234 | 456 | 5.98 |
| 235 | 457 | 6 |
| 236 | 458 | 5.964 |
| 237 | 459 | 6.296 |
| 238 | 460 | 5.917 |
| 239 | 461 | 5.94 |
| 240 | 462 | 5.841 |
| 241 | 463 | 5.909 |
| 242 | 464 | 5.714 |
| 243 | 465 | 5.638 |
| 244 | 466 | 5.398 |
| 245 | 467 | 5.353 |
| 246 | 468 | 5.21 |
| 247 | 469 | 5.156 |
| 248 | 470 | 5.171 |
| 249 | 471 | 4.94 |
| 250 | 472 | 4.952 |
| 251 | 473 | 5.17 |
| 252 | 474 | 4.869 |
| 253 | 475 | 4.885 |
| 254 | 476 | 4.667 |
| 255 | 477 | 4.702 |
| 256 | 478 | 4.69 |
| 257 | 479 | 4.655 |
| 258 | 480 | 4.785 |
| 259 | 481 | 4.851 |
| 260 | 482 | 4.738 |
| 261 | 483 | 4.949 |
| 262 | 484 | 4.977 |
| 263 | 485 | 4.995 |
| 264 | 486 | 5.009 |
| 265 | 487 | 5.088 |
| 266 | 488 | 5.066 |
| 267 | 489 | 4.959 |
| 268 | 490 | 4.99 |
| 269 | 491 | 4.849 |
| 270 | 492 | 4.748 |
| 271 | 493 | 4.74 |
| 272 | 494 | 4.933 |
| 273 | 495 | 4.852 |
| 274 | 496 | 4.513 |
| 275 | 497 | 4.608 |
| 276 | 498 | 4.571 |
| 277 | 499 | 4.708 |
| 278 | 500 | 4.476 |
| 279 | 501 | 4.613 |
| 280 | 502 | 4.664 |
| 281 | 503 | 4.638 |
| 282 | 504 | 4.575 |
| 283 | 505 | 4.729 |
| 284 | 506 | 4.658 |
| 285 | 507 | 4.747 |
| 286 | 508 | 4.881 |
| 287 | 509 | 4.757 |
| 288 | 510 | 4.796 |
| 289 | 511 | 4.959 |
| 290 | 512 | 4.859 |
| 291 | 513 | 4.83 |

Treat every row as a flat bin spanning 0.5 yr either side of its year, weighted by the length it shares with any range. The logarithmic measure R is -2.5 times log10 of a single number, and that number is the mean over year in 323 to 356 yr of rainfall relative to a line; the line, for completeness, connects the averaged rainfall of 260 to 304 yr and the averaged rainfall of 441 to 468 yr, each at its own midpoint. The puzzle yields -0.12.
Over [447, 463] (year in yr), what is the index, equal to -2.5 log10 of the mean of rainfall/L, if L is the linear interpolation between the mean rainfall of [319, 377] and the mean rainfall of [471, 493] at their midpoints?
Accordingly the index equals -0.22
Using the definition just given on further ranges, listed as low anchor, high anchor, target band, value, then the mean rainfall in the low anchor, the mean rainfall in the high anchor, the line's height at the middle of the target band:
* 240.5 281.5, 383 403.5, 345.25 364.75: -0.16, 5.22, 5.19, 5.2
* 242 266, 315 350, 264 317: 0.13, 5.89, 5.91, 5.9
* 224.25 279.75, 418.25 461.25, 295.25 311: -0.19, 5.38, 5.68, 5.46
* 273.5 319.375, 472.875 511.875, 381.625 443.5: -0.06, 5.37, 4.79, 5.03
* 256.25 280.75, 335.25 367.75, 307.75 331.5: -0.21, 4.72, 5.86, 5.43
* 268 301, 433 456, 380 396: 0.02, 4.42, 5.93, 5.39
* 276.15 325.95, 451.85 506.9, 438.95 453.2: -0.17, 5.62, 5.14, 5.23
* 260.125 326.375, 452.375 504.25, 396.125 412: 0.01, 5.43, 5.15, 5.26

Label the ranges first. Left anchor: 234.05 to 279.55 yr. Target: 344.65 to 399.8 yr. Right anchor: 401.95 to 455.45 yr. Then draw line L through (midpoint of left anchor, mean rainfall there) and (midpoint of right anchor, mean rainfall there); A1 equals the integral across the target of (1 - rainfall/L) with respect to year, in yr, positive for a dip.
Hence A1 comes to -1.34 yr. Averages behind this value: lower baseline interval 5.38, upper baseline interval 5.56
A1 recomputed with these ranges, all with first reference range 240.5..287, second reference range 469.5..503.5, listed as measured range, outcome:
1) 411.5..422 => -1.4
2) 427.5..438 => -0.8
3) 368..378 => -1.3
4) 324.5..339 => -2.4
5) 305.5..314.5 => -3.7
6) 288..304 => -1.7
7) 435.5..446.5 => -1.8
